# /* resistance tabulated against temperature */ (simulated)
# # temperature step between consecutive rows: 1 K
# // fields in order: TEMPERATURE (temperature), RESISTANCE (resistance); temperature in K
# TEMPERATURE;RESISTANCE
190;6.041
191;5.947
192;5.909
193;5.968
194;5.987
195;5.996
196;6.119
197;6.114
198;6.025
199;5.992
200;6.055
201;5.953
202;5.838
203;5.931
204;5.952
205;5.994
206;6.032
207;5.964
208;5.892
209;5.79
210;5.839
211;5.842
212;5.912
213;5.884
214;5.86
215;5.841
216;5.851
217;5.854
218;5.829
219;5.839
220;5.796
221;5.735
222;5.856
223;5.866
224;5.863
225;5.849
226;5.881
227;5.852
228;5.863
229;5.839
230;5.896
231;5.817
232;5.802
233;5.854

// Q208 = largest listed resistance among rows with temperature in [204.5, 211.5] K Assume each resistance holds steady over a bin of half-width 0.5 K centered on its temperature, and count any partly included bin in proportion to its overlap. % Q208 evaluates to 6.032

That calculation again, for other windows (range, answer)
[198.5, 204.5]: 6.055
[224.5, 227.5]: 5.881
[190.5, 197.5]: 6.119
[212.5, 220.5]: 5.884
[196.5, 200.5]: 6.114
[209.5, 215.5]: 5.912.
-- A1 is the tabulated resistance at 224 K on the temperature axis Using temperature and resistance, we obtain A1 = 5.863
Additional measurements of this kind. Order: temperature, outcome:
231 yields 5.817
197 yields 6.114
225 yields 5.849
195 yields 5.996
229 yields 5.839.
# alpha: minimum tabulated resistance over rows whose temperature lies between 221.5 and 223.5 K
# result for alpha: 5.856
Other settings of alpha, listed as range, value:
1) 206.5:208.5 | 5.892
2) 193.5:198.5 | 5.987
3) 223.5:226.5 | 5.849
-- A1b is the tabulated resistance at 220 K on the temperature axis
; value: 5.796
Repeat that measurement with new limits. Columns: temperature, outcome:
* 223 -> 5.866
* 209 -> 5.79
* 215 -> 5.841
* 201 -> 5.953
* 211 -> 5.842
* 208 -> 5.892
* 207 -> 5.964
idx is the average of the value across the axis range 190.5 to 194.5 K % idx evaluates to 5.95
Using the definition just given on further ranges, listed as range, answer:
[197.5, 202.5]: 5.97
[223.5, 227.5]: 5.86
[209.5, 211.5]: 5.84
